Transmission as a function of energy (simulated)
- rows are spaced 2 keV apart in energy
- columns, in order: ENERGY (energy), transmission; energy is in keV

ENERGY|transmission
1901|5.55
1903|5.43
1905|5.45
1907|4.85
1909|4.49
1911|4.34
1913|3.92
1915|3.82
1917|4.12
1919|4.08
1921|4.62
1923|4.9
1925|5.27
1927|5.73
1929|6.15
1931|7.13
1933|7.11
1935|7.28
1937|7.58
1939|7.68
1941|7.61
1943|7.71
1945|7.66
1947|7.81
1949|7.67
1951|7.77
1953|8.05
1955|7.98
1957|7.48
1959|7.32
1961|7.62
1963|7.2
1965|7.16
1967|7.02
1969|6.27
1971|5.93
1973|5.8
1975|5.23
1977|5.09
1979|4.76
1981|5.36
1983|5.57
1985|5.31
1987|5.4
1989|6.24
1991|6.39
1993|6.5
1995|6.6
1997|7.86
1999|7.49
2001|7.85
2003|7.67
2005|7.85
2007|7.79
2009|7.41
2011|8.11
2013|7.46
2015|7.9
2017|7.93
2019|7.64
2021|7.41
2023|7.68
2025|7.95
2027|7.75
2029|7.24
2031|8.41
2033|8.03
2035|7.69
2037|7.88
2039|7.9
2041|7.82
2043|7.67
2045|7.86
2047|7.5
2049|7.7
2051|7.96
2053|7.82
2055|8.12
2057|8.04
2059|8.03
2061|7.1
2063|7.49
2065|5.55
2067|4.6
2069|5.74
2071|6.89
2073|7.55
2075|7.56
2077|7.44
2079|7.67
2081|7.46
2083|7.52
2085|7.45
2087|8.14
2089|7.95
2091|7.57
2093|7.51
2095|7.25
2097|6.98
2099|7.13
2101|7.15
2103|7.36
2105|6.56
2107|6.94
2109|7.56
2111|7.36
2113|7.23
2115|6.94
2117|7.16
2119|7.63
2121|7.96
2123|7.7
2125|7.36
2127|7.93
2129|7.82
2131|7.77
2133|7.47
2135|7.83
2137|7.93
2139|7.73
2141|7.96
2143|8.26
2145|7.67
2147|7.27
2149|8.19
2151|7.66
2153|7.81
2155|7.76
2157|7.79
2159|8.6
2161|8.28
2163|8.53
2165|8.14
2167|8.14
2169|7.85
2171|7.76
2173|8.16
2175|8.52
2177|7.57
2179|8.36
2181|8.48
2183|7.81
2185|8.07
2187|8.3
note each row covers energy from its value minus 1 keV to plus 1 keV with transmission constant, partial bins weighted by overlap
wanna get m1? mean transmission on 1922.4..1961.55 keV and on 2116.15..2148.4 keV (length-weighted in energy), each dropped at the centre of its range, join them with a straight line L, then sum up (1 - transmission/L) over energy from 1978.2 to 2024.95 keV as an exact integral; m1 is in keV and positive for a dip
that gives 2.4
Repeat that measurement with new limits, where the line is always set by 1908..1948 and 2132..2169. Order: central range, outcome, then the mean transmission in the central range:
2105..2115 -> 0.5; 7.17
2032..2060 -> -3.4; 7.86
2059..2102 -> 1.0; 7.15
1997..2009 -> -2.0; 7.71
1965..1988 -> 2.5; 5.68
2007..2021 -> -2.1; 7.72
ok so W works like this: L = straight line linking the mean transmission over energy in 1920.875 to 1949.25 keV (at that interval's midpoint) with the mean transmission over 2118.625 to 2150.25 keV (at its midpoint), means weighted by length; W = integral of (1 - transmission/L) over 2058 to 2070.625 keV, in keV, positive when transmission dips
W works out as 1.7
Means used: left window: 6.84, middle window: 6.44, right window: 7.78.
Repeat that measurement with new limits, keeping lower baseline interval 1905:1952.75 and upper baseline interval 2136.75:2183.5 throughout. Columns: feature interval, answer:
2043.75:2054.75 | -1.10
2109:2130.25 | 0.44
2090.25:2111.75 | 0.88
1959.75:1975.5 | -0.46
